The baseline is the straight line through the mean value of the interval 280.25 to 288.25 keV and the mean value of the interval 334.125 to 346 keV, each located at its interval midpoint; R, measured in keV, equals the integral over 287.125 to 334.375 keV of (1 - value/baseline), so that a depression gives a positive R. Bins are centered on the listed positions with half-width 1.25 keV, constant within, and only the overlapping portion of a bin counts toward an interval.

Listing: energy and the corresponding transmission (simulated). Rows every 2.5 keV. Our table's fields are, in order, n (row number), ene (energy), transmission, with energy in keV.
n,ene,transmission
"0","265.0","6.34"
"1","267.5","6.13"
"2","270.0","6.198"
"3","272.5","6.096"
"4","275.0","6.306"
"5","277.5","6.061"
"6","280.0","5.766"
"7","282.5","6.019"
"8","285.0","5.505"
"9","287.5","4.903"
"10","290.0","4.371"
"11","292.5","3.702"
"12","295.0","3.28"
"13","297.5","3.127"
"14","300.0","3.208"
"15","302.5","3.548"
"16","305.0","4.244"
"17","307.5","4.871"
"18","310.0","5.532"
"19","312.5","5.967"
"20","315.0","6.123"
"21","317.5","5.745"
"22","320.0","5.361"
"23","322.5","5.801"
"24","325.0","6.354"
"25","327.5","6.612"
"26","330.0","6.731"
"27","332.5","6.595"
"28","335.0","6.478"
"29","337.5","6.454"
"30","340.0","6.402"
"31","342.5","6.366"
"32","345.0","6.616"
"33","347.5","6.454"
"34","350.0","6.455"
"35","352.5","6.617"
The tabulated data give 7.4 keV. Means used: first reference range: 5.55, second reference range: 6.46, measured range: 5.08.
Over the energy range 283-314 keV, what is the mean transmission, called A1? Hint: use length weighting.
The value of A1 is 4.41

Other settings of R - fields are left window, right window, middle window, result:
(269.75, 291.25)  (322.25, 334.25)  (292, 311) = 6.6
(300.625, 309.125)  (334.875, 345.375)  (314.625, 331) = -2.3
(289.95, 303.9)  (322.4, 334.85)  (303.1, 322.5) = -1.5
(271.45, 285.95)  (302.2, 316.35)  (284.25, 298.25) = 3.8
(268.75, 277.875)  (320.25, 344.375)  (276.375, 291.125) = 1.8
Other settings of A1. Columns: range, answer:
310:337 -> 6.15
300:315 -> 4.8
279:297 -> 4.71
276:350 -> 5.47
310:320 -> 5.82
